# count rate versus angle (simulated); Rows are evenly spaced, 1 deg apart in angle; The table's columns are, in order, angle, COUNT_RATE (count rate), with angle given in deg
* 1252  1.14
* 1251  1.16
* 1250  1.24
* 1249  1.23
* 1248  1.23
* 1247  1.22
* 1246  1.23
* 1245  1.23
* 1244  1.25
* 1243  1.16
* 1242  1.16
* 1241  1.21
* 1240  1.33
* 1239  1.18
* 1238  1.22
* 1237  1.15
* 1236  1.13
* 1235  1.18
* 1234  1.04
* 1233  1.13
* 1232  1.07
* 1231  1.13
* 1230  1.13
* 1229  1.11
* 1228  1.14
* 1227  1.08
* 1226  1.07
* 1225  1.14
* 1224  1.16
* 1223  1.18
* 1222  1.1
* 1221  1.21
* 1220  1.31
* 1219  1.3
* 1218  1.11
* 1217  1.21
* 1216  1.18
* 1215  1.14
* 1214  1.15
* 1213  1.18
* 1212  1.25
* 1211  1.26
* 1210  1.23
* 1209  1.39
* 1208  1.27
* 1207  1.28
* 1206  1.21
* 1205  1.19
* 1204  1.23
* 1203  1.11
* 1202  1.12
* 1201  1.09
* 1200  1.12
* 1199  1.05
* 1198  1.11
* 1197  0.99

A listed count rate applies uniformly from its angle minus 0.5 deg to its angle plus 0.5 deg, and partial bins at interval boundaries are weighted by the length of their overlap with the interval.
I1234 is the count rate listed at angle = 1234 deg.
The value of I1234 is 1.04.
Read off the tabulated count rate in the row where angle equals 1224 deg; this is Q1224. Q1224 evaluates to 1.16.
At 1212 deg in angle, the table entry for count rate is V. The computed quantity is 1.25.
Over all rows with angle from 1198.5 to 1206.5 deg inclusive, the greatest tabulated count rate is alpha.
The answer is 1.23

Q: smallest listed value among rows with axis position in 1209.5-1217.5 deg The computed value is 1.14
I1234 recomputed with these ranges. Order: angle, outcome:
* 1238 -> 1.22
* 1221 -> 1.21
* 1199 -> 1.05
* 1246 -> 1.23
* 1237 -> 1.15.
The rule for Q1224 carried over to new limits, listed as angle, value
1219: 1.3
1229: 1.11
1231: 1.13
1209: 1.39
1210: 1.23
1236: 1.13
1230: 1.13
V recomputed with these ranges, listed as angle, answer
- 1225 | 1.14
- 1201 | 1.09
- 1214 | 1.15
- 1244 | 1.25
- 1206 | 1.21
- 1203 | 1.11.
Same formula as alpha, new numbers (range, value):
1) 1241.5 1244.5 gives 1.25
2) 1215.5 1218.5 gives 1.21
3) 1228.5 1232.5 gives 1.13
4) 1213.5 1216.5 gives 1.18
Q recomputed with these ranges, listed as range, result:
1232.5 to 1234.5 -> 1.04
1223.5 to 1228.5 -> 1.07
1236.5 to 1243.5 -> 1.15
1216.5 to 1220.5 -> 1.11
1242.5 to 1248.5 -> 1.16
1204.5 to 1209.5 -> 1.19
